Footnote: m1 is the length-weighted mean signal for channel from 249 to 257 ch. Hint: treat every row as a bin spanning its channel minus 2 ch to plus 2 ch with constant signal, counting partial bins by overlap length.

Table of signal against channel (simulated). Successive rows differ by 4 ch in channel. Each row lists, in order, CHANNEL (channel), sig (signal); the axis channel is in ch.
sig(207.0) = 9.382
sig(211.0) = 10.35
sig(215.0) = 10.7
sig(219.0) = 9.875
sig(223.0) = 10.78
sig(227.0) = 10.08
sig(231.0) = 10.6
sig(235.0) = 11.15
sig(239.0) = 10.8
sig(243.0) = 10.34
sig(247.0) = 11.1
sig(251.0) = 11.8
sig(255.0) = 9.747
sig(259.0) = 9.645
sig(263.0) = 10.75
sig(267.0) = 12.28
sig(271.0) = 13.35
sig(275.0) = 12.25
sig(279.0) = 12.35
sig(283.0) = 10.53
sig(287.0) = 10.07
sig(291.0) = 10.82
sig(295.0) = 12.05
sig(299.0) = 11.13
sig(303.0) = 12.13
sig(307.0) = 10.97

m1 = 10.8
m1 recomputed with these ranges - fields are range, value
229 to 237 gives 10.9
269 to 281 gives 12.7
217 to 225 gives 10.3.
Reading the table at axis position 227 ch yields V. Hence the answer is 10.08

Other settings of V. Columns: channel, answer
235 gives 11.15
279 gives 12.35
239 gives 10.8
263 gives 10.75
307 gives 10.97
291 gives 10.82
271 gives 13.35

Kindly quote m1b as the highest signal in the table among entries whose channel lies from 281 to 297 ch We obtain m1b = 12.05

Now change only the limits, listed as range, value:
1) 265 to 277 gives 13.35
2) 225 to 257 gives 11.8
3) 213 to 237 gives 11.15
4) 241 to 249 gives 11.1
